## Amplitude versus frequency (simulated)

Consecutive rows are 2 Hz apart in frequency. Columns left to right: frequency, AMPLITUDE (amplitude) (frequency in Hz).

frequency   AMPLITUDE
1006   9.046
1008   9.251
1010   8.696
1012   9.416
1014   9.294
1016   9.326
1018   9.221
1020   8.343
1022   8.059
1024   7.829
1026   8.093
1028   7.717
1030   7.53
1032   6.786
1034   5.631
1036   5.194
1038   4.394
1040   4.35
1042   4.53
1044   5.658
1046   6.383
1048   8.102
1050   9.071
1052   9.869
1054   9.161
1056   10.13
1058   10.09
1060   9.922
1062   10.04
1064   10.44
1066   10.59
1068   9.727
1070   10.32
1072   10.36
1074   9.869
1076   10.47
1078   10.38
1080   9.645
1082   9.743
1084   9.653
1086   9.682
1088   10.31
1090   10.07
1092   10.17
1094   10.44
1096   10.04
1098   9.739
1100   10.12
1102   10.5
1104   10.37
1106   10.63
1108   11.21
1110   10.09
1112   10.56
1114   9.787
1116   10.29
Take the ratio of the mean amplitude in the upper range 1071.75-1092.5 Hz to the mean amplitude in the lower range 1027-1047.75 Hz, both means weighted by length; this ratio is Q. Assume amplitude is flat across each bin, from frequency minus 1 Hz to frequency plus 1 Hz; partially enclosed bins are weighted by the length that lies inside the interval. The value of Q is 1.7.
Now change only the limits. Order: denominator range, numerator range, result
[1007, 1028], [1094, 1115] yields 1.18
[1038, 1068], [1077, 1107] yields 1.21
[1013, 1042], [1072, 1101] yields 1.40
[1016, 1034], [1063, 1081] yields 1.29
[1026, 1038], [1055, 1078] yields 1.56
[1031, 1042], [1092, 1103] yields 1.95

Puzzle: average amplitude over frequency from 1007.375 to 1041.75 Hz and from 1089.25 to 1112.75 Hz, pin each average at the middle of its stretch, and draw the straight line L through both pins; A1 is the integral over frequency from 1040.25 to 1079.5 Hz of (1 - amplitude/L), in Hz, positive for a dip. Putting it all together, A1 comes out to -1.2 Hz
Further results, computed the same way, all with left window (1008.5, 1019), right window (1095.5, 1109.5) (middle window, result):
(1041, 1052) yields 2.98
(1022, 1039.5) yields 5.11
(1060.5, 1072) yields -0.38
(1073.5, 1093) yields 0.22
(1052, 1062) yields -0.08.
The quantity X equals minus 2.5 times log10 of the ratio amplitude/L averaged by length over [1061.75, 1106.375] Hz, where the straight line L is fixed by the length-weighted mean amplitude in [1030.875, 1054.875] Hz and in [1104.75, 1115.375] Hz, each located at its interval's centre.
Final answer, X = -0.14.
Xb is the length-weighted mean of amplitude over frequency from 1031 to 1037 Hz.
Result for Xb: 5.87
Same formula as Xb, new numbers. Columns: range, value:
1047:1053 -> 9.01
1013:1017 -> 9.31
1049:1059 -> 9.66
